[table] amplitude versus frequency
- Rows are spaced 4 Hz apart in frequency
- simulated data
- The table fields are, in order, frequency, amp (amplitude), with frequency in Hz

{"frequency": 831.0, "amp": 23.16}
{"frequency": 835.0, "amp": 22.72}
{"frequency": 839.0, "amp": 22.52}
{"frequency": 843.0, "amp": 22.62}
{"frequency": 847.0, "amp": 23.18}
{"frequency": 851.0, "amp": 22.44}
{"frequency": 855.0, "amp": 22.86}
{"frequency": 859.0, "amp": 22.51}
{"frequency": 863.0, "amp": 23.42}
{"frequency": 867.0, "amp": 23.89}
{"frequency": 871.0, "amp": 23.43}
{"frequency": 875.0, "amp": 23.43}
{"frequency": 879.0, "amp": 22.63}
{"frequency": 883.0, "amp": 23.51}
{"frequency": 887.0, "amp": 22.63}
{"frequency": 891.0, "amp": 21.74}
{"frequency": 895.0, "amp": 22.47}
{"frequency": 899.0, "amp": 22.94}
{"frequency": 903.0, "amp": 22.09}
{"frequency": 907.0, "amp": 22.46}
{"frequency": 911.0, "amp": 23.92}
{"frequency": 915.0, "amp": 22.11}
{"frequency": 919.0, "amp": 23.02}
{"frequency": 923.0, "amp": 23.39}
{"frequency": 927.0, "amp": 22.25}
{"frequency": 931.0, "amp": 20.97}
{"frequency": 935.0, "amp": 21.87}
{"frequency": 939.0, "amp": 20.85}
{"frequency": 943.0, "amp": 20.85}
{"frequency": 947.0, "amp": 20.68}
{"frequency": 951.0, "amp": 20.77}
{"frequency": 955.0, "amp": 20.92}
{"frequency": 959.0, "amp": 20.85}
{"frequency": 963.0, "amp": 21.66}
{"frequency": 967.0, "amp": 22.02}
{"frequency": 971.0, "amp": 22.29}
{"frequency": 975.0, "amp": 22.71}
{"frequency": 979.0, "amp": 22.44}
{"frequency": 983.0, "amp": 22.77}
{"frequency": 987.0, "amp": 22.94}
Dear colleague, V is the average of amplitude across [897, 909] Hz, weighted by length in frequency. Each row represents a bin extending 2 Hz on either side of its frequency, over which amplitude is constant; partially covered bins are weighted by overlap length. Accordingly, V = 22.5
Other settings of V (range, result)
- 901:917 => 22.6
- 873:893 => 22.8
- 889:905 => 22.3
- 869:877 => 23.4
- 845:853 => 22.8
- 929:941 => 21.2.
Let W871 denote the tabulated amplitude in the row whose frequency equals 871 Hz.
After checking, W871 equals 23.43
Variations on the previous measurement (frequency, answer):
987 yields 22.94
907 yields 22.46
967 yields 22.02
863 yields 23.42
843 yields 22.62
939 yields 20.85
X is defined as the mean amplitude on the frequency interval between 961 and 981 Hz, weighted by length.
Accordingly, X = 22.2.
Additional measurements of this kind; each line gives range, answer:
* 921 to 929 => 22.8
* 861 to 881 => 23.4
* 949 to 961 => 20.8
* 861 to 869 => 23.7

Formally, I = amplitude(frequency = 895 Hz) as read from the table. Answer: 22.47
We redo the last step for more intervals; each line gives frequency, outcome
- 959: 20.85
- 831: 23.16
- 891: 21.74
